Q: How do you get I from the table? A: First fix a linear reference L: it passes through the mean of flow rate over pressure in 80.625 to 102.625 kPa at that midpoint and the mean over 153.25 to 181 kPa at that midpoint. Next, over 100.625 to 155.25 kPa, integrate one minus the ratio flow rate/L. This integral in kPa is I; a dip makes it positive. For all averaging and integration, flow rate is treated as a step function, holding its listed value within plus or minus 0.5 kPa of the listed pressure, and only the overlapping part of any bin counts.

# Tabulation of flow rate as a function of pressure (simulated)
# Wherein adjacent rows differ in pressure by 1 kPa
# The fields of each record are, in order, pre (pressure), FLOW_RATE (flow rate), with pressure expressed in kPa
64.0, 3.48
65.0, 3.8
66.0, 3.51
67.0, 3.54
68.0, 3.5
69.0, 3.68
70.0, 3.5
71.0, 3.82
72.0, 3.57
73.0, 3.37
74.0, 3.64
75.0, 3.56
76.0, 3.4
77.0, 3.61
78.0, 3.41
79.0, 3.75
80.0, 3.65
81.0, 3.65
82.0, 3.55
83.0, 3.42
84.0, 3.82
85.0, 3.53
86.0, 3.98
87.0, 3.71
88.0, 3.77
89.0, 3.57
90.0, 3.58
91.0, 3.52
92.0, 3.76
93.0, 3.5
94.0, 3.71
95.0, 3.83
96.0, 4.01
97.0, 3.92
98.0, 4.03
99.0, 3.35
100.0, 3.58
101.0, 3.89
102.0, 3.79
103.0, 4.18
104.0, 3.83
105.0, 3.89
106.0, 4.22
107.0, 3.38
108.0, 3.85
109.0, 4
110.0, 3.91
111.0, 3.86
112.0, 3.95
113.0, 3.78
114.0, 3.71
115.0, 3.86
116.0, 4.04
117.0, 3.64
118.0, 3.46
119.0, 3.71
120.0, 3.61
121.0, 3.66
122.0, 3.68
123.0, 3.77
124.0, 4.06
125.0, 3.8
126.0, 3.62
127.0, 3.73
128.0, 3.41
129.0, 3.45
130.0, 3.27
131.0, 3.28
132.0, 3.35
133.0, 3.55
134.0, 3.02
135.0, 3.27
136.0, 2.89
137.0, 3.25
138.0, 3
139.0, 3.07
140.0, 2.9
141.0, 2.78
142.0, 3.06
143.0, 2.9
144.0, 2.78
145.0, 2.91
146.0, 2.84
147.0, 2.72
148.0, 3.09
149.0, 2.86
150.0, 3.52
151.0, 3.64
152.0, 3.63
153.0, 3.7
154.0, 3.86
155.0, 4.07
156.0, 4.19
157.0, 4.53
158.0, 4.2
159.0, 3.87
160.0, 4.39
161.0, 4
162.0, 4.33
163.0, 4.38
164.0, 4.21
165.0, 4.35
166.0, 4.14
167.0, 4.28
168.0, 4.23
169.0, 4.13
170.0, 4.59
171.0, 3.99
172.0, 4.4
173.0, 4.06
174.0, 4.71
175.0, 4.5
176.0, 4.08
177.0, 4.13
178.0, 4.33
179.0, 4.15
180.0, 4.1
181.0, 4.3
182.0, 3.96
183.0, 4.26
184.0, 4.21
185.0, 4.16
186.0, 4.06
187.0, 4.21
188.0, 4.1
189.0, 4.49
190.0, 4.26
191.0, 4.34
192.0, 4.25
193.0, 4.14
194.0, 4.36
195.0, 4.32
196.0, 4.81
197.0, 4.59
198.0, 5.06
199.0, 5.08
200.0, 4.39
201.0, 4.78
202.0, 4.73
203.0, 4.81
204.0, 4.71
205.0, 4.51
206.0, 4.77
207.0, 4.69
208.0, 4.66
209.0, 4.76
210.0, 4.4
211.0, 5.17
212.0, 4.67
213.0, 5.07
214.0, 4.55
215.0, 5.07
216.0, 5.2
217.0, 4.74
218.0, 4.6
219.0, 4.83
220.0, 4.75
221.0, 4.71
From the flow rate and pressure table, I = 6.1 kPa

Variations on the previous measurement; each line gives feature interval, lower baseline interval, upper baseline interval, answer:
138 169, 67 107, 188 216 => 4.4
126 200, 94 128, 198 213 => 7.8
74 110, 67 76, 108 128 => -0.6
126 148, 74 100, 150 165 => 4.6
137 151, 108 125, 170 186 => 3.5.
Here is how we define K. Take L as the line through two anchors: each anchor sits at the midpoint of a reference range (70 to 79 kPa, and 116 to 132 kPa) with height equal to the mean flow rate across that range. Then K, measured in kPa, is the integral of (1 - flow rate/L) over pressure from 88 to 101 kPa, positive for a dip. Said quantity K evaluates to -0.5 kPa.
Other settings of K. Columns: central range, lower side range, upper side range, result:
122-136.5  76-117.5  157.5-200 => 1.8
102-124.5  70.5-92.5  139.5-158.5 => -2.0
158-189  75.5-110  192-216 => 1.5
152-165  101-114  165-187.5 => 0.0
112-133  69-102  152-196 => 1.3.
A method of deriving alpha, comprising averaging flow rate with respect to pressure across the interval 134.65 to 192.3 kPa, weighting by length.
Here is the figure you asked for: 3.86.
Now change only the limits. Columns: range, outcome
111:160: 3.49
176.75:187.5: 4.17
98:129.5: 3.77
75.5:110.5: 3.73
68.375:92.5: 3.62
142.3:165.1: 3.68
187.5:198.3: 4.42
